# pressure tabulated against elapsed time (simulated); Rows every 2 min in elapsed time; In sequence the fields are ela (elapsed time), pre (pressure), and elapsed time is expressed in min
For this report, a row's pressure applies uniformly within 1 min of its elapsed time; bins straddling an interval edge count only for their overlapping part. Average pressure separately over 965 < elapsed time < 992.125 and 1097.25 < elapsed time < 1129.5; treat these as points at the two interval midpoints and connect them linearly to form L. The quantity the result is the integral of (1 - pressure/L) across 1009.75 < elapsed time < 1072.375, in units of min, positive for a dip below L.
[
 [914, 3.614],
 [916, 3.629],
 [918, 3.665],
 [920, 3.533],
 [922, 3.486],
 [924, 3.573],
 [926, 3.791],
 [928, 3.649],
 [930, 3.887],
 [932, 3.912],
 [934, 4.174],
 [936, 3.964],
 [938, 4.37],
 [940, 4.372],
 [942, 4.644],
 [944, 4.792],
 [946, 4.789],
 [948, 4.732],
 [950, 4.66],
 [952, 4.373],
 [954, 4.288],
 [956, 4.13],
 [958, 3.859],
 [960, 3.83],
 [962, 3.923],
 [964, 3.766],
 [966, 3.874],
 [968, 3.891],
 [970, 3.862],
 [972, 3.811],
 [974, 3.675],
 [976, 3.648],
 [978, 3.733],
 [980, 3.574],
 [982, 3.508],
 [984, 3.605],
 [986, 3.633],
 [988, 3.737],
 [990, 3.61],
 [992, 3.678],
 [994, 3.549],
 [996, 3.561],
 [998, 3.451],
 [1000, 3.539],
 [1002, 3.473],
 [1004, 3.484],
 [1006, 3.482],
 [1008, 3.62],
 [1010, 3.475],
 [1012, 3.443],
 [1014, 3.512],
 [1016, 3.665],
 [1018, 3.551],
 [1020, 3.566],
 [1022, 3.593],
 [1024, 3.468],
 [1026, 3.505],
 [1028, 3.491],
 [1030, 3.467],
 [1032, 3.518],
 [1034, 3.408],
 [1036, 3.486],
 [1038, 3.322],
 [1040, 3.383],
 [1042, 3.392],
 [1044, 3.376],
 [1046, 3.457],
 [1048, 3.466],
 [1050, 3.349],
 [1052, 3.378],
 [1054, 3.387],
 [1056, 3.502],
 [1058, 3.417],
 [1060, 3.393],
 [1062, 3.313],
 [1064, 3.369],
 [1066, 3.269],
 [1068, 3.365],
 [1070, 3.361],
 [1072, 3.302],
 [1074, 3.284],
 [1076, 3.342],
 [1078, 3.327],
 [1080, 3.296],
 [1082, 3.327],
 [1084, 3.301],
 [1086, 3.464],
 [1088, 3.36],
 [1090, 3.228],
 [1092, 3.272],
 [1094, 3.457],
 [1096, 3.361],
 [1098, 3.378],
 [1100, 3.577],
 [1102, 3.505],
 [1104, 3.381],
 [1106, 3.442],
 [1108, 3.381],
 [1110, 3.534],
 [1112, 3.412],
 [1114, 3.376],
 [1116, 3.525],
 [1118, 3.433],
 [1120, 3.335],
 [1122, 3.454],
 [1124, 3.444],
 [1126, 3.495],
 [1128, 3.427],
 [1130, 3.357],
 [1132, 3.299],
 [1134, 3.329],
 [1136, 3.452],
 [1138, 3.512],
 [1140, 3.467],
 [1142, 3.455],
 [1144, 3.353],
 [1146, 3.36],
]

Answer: 2.6 min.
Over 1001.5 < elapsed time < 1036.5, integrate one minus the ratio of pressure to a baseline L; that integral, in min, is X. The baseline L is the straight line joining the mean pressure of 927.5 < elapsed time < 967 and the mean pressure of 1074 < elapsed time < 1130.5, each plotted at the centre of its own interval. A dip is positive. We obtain 2.9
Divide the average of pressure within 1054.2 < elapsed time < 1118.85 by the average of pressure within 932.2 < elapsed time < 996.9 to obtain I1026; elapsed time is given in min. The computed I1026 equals 0.8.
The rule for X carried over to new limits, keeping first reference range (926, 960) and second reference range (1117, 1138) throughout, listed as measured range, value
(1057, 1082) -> 2.3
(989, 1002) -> 1.5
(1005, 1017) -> 1.3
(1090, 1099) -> 0.5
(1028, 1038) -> 1.0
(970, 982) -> 1.2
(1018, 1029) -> 1.0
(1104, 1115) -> 0.2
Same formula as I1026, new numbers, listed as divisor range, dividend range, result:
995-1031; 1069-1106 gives 0.96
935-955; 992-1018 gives 0.78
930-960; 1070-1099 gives 0.77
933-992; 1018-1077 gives 0.85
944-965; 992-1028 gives 0.83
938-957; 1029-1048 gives 0.76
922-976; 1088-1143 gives 0.84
